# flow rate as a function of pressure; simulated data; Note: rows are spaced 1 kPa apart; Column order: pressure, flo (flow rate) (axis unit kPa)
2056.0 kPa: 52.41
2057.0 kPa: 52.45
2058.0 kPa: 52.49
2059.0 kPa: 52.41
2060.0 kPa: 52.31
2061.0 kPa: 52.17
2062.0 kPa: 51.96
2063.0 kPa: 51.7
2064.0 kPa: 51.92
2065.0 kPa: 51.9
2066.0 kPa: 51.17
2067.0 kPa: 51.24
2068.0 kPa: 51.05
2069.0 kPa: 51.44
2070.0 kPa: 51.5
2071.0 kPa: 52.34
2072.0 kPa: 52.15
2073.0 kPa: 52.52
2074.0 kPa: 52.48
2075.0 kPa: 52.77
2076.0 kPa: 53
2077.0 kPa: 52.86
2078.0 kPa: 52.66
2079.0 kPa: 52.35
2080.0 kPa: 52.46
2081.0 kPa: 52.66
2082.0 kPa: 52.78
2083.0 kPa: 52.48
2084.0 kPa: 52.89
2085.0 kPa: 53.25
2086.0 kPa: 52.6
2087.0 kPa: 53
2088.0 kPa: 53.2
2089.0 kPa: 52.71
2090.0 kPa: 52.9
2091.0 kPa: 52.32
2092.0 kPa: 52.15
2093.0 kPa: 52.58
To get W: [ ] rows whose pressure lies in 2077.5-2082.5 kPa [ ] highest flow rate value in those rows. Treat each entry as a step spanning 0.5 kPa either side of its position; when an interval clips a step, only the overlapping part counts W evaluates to 52.78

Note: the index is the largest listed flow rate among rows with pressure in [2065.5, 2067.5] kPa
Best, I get 51.24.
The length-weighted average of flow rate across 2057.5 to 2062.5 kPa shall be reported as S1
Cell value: 52.3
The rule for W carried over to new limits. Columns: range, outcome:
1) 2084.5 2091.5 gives 53.25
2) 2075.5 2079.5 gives 53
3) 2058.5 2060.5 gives 52.41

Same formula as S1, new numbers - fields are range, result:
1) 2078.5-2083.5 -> 52.5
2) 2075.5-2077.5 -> 52.9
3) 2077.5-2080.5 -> 52.5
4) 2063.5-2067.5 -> 51.6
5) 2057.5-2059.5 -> 52.5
